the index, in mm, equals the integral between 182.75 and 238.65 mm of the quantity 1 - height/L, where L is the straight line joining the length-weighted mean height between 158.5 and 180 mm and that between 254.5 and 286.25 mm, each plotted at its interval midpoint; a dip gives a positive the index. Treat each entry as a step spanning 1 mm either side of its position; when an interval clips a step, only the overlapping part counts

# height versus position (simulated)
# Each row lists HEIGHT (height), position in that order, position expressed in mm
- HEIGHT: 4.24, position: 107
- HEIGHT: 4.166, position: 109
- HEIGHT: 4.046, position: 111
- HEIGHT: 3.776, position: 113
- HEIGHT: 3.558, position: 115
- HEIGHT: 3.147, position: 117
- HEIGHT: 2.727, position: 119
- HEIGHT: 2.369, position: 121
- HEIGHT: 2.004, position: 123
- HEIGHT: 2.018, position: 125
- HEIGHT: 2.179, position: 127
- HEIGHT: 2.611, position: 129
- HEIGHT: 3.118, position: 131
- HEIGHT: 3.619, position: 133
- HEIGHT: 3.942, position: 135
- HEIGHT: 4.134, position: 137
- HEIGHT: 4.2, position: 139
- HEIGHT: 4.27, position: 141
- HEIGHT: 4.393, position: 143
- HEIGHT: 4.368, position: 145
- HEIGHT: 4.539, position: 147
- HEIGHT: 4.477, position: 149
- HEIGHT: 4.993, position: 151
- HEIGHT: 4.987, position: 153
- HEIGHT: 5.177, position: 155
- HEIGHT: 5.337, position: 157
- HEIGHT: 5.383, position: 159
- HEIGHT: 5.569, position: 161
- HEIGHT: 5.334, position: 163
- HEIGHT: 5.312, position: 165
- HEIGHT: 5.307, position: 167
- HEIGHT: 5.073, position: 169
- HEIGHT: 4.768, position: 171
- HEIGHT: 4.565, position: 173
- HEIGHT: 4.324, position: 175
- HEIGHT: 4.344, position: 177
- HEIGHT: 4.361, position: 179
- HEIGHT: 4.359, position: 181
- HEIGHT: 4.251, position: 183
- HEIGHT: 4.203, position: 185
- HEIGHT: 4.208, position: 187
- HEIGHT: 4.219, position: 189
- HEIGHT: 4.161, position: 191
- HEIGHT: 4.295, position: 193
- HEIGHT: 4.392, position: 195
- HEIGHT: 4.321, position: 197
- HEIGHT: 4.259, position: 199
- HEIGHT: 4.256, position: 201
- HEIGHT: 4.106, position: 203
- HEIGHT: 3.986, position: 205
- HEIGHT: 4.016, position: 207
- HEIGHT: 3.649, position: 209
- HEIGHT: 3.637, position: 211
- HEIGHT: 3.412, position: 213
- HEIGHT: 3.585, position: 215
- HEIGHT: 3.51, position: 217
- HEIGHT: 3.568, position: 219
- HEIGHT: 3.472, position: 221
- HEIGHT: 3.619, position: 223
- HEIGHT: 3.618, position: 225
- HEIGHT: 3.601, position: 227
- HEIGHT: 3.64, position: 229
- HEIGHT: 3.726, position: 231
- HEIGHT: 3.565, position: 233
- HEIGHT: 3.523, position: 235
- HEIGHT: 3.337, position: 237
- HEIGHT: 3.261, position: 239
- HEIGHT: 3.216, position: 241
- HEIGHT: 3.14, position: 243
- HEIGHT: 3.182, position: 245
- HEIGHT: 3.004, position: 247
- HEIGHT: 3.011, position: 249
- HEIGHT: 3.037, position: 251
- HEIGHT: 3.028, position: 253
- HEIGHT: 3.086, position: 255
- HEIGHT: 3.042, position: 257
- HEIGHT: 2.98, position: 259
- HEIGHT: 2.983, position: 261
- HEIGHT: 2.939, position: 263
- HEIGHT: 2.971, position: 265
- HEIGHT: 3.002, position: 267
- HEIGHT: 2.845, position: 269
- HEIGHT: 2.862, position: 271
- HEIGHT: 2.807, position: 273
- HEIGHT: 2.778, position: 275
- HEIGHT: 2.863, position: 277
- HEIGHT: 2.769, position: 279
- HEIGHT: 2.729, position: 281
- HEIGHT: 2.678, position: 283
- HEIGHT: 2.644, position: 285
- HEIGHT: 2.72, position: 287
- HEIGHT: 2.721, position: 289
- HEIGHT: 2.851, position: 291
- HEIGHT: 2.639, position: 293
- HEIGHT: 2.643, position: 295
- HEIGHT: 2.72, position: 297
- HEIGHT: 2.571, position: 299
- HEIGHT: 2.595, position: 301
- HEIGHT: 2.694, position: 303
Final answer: 3.2 mm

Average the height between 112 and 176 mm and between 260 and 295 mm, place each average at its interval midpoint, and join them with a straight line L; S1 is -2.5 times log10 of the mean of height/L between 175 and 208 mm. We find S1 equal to -0.163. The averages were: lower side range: 4.11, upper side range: 2.81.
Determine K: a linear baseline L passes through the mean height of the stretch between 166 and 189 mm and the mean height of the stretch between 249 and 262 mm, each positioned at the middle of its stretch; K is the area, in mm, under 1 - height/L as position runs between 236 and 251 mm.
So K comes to 0.4 mm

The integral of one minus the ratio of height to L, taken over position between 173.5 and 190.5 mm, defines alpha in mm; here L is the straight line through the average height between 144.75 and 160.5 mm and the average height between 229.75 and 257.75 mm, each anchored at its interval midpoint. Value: 0.4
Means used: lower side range 4.95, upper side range 3.23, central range 4.29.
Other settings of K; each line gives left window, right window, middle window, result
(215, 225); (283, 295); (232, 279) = 0.9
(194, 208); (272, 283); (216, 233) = 0.7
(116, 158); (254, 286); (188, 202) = -3.8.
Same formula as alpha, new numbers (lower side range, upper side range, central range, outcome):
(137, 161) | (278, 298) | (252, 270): 0.7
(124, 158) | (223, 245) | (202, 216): -0.6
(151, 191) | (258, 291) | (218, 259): 2.2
